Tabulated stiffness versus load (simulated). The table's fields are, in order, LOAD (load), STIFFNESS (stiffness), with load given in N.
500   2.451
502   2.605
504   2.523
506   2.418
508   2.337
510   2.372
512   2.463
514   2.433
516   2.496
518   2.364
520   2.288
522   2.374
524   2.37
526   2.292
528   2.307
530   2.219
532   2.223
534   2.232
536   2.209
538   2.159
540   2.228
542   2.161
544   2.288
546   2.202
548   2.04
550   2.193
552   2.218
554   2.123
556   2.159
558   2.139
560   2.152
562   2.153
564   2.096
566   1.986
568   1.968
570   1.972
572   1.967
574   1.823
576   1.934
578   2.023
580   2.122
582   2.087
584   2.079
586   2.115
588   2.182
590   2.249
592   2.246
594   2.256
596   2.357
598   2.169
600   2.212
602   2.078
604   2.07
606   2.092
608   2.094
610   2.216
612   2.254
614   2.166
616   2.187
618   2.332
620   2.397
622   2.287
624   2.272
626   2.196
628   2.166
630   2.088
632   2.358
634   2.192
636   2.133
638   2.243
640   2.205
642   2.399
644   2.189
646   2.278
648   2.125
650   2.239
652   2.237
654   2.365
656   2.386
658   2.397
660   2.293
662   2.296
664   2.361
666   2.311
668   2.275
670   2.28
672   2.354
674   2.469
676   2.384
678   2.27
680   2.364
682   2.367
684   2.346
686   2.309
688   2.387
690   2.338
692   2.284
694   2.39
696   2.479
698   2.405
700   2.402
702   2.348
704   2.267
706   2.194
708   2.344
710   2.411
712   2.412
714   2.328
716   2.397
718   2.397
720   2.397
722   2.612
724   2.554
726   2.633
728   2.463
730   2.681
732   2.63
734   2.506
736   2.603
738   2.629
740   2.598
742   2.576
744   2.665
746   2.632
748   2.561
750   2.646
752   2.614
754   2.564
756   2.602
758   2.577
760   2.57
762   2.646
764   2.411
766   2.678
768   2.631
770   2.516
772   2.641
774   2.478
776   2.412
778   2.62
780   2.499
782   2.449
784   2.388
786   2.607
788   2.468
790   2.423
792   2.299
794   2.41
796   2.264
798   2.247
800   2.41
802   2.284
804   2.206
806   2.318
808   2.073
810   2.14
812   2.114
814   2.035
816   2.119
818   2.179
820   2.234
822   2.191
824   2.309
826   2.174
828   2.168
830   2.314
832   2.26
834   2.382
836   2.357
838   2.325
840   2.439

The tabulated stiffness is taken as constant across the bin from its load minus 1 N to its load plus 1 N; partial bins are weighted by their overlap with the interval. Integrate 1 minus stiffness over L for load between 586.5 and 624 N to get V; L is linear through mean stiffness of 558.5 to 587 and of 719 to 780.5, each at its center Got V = -1.4 N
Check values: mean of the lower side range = 2.04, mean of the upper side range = 2.58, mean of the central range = 2.21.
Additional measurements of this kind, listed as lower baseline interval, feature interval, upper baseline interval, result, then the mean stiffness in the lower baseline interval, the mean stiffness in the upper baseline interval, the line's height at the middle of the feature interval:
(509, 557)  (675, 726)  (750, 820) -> -0.40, 2.27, 2.41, 2.36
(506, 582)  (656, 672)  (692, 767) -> 0.48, 2.19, 2.51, 2.4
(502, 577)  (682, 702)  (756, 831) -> -0.53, 2.22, 2.37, 2.31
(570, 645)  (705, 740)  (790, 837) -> -4.34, 2.17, 2.24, 2.21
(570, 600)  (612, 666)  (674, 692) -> -0.45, 2.11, 2.35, 2.24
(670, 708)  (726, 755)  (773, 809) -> -2.85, 2.35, 2.38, 2.37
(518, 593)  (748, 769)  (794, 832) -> -3.71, 2.15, 2.22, 2.2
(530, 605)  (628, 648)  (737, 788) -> 0.58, 2.13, 2.57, 2.29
